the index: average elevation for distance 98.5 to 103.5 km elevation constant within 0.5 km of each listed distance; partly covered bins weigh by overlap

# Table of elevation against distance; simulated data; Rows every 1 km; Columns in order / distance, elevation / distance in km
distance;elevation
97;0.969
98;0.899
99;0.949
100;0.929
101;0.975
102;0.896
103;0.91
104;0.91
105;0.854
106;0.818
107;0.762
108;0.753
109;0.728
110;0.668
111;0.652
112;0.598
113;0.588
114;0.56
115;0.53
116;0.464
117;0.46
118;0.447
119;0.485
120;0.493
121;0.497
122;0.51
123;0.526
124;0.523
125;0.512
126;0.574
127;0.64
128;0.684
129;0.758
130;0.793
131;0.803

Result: 0.932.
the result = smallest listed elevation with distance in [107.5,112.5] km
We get 0.598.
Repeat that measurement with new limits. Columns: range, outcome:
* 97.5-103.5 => 0.896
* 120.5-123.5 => 0.497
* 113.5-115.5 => 0.53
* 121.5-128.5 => 0.51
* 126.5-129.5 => 0.64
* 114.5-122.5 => 0.447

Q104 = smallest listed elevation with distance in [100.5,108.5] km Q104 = 0.753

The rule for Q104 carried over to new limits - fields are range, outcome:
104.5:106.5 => 0.818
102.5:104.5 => 0.91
